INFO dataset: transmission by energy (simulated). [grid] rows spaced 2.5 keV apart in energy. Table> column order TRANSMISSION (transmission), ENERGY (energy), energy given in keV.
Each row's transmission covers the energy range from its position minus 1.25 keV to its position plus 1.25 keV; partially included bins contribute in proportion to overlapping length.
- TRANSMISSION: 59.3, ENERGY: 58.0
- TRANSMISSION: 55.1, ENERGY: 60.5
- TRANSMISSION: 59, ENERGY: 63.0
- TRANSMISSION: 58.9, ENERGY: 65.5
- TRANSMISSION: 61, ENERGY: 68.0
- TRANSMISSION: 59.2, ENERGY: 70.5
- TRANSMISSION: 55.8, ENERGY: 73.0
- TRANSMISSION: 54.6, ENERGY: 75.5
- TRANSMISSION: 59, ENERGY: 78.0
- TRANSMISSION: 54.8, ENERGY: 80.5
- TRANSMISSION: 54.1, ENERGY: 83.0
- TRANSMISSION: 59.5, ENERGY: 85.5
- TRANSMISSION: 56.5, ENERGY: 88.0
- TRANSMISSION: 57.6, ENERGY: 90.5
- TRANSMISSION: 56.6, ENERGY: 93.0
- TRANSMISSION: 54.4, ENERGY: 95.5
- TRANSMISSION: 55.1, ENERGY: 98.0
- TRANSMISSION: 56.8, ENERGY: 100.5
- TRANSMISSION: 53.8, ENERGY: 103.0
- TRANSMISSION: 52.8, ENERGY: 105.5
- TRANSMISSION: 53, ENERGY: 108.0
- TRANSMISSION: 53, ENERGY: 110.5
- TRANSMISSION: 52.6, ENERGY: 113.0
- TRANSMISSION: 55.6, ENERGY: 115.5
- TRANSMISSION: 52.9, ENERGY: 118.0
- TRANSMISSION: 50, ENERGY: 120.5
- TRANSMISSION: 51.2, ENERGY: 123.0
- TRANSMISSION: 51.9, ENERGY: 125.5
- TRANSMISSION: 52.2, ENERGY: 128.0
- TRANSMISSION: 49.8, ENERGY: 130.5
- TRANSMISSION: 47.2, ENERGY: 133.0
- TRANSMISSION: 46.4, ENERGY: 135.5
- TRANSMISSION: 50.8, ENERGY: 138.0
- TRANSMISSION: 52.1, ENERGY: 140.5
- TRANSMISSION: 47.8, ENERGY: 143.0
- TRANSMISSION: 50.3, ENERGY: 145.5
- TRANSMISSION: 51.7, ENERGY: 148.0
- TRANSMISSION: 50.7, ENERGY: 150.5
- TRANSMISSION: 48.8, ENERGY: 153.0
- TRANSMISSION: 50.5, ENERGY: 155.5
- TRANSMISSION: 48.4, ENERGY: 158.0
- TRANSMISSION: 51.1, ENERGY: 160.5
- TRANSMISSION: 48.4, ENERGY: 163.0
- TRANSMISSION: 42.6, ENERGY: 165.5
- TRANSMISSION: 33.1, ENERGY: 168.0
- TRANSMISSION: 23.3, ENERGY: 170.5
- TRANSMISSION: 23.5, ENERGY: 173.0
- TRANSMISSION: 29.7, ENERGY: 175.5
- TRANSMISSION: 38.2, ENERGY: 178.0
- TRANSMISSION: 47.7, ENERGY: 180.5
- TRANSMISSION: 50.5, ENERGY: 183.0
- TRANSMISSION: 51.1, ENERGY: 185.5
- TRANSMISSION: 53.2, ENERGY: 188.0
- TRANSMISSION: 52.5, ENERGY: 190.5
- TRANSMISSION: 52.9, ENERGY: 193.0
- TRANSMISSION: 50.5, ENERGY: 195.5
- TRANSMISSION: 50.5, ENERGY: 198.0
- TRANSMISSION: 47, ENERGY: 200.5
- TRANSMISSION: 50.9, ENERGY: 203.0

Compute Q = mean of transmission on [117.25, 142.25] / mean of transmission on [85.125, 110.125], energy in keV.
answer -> 0.9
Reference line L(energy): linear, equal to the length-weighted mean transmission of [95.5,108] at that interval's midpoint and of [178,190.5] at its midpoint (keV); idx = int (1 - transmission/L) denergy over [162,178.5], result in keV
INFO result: 5.47 keV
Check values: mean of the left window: 54.4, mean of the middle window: 33.7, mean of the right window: 49.6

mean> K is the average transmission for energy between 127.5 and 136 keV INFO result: 48.8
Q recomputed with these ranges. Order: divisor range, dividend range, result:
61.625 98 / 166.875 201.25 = 0.75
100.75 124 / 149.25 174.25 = 0.79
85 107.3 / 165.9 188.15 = 0.69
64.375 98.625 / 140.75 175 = 0.77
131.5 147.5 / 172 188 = 0.84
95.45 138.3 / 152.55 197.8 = 0.85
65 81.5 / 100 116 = 0.93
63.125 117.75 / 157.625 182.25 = 0.69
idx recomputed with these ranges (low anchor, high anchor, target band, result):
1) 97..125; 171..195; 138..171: 0.67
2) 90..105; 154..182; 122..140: -0.73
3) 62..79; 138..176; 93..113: -0.50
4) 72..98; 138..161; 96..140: 0.86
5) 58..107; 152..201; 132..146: 0.09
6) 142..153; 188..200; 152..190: 5.94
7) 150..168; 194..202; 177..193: -0.17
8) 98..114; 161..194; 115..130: -0.26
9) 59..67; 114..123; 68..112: -0.42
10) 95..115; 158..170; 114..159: -2.29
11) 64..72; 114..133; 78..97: 0.13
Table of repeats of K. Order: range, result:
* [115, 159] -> 50.4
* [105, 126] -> 52.6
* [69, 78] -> 57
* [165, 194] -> 41.4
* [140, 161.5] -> 50.1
